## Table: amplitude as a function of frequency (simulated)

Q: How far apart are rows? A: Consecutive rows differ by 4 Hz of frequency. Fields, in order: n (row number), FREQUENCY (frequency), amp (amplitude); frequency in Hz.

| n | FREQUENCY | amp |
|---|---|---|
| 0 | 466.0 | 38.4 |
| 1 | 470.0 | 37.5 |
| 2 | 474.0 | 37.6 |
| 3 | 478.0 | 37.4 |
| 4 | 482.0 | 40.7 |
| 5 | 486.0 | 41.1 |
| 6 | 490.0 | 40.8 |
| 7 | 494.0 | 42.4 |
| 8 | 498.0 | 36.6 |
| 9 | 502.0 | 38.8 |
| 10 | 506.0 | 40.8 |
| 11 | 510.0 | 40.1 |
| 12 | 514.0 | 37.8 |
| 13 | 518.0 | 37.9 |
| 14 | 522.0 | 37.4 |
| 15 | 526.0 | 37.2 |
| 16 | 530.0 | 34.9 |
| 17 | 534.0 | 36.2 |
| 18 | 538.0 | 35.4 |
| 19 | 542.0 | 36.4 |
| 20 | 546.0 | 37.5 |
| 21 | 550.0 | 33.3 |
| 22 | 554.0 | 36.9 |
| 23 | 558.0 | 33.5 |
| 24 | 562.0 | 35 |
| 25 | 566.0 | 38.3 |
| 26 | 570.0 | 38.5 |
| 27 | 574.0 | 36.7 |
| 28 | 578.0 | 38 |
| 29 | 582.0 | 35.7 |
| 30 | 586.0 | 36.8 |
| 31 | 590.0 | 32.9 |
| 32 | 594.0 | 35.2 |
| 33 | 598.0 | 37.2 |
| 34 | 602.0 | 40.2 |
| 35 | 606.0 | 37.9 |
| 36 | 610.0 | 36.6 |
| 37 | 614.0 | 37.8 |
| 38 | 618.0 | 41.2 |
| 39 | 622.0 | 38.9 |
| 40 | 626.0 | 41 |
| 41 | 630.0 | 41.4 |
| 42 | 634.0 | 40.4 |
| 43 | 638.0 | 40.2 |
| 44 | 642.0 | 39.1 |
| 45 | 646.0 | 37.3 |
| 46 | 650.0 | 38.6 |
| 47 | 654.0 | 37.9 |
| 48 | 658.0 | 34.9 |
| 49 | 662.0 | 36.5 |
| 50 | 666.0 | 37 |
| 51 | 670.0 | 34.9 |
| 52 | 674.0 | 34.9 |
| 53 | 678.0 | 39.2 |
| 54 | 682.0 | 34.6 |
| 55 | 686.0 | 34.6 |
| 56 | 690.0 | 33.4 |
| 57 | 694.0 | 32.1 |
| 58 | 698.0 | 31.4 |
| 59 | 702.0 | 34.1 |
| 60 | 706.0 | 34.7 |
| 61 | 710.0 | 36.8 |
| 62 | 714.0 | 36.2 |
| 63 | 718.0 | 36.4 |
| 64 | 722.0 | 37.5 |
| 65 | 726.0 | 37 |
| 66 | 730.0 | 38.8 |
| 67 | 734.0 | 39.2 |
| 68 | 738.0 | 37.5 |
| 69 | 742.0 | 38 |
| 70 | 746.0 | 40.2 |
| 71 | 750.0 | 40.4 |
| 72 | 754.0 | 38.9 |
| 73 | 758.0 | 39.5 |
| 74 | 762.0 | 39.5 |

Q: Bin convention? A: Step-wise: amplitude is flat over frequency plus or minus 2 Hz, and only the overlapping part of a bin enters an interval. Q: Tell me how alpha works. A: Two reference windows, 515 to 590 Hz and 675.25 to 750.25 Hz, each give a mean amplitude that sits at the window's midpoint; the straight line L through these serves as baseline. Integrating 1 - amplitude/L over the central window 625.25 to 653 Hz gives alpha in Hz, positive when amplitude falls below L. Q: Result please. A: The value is -2.5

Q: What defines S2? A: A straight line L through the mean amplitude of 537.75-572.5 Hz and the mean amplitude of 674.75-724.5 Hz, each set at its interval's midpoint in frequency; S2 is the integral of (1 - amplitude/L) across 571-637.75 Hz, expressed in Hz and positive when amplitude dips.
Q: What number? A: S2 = -4.3 Hz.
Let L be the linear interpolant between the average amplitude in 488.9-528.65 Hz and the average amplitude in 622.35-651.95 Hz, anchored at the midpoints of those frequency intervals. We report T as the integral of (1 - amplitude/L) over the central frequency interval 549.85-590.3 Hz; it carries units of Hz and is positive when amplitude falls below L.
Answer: 3.1 Hz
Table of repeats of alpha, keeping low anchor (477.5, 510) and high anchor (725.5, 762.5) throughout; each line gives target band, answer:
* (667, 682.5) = 1.2 Hz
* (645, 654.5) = 0.3 Hz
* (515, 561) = 4.3 Hz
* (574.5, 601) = 2.3 Hz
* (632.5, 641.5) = -0.2 Hz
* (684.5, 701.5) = 2.7 Hz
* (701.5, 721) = 1.6 Hz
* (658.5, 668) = 0.7 Hz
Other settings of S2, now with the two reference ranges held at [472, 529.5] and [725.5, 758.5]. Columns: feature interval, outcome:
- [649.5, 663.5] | 0.8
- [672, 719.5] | 4.9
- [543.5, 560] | 1.5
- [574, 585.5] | 0.6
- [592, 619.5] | 0.7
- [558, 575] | 1.0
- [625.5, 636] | -0.5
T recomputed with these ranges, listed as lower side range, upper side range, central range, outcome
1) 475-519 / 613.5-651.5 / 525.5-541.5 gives 1.5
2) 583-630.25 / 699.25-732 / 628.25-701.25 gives 1.1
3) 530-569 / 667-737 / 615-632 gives -2.2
